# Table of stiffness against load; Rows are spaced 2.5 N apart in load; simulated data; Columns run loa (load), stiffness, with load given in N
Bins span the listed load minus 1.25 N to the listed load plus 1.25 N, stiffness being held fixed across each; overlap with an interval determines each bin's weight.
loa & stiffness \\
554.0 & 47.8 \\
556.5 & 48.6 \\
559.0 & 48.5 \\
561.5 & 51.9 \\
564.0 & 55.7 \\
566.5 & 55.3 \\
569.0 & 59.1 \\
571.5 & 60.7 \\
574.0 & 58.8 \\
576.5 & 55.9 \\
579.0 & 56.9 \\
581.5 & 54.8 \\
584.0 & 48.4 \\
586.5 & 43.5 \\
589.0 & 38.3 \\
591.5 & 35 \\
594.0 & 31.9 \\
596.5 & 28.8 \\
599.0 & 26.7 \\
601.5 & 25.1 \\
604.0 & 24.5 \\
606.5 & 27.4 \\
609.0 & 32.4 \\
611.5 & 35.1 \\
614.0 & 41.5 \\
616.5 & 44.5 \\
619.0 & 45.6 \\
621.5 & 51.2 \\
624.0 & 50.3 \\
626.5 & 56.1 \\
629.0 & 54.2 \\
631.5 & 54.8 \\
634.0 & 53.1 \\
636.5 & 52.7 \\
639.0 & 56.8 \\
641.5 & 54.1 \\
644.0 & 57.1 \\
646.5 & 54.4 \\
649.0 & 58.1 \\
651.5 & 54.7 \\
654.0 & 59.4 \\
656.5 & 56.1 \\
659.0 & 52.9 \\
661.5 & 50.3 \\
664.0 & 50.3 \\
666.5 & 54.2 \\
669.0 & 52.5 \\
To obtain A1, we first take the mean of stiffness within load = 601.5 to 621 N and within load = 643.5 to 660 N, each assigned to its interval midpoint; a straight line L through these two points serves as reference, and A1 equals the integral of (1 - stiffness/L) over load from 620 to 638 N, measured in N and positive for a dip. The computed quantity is -3.5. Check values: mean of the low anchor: 35.8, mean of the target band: 53.1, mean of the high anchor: 56.1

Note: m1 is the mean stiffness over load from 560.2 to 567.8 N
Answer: 54.3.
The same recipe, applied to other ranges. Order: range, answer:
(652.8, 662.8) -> 54.6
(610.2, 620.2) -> 41.6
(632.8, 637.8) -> 52.9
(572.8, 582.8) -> 56.5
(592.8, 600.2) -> 29.1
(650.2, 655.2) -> 57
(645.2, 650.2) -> 56.2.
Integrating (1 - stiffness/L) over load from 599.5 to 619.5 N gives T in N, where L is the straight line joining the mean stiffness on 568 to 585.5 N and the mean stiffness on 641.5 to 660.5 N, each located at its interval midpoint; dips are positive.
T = 7.9 N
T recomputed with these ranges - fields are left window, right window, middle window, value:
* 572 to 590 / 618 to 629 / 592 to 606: 6.4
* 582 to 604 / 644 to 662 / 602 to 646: -0.3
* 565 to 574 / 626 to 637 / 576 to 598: 5.4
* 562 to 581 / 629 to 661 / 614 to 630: 1.8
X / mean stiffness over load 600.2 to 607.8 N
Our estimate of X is 25.7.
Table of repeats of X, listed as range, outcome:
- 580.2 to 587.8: 48.9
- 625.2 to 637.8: 54.2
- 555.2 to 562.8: 49.7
